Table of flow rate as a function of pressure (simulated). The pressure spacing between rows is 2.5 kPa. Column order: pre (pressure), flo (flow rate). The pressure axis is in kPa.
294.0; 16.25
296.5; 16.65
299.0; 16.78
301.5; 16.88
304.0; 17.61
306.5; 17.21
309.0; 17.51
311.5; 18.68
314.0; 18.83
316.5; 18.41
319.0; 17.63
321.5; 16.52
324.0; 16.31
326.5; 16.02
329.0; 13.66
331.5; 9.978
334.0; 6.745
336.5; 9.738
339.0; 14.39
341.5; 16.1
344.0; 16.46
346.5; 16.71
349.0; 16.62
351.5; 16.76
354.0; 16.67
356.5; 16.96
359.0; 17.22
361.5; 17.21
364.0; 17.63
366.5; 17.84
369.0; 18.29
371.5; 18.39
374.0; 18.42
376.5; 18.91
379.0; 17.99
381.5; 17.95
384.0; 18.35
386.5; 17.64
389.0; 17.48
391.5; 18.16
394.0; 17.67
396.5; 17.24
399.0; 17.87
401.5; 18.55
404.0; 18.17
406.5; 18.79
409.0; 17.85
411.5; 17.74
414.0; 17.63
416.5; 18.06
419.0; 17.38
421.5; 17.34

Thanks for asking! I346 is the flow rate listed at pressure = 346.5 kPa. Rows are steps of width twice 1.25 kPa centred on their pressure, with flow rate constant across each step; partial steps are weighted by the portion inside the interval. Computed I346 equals 16.71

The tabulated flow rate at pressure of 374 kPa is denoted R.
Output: 18.42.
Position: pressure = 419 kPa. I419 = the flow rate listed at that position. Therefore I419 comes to 17.38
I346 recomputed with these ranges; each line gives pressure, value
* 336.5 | 9.738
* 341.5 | 16.1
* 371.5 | 18.39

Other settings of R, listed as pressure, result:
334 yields 6.745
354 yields 16.67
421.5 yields 17.34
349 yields 16.62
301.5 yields 16.88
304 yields 17.61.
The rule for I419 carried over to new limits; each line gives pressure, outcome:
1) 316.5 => 18.41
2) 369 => 18.29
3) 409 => 17.85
